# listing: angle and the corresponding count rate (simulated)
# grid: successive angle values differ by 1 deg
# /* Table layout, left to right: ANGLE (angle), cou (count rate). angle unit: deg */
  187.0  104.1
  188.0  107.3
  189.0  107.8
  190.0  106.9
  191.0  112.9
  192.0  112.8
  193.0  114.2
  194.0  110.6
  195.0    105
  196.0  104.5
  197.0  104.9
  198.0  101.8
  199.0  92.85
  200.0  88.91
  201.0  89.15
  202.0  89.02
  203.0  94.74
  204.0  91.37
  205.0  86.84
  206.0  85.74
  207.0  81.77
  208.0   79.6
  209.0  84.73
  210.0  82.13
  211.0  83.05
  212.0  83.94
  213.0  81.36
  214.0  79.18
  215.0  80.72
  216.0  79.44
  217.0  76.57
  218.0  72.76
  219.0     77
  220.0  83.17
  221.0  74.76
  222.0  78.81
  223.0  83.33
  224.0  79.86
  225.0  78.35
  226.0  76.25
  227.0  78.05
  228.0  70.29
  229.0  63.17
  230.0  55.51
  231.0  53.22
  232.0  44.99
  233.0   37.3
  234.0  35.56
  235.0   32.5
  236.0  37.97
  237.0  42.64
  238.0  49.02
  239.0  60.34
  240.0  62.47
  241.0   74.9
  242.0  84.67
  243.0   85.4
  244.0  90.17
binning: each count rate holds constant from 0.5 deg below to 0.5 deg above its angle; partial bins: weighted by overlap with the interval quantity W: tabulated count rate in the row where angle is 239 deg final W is 60.34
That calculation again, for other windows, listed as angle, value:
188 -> 107.3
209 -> 84.73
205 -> 86.84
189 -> 107.8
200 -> 88.91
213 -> 81.36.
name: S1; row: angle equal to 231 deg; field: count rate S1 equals 53.22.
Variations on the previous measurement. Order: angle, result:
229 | 63.17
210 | 82.13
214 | 79.18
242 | 84.67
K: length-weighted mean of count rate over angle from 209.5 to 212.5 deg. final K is 83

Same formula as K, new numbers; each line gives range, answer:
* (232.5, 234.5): 36.4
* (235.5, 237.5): 40.3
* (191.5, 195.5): 111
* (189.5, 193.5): 112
